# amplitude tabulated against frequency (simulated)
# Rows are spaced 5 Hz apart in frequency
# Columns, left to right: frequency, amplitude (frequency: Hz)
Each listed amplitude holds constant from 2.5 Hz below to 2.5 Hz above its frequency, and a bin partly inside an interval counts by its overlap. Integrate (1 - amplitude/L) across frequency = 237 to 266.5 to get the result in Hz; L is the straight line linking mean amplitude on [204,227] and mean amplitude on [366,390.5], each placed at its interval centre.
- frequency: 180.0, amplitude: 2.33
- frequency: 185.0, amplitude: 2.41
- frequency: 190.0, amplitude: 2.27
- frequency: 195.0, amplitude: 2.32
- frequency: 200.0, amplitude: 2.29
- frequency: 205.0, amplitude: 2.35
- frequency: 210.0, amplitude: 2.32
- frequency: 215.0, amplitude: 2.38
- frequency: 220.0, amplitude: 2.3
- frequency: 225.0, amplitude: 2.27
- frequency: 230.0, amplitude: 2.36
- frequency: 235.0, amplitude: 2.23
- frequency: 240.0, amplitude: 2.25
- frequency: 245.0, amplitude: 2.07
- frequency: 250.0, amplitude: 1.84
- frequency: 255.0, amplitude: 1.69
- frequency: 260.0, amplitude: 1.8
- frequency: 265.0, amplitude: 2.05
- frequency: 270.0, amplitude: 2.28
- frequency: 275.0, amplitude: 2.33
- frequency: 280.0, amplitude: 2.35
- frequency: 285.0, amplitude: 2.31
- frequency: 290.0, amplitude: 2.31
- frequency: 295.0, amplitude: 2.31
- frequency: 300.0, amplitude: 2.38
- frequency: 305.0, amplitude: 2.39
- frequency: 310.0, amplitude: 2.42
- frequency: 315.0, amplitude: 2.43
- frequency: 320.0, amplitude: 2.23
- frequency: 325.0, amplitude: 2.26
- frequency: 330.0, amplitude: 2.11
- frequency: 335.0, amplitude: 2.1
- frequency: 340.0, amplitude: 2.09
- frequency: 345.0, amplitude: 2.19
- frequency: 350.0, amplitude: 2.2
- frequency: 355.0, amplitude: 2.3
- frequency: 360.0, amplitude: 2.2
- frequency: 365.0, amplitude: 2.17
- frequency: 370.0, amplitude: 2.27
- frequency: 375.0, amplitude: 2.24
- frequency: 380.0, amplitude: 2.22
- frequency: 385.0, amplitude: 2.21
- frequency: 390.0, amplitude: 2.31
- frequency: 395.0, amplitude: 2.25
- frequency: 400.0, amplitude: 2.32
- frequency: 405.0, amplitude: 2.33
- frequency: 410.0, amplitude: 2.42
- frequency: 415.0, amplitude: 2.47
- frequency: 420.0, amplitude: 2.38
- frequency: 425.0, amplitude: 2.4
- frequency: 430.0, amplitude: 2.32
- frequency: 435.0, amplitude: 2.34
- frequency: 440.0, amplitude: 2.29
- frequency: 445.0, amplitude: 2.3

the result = 4.53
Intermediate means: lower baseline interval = 2.32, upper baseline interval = 2.24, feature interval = 1.95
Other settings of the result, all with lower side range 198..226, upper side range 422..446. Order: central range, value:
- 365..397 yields 1.2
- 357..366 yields 0.5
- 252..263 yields 2.7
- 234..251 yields 1.6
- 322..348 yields 2.0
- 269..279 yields 0.0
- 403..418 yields -0.5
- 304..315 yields -0.4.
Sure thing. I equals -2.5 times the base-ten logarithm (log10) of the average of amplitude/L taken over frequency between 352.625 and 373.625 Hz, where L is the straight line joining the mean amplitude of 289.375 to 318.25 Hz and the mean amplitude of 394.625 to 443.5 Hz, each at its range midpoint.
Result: 0.06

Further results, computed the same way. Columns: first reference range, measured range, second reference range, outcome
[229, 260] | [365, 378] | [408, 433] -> 0.028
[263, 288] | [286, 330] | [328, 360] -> -0.050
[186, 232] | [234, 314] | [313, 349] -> 0.030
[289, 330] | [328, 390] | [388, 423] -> 0.070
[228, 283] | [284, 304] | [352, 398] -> -0.087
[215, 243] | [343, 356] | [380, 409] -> 0.030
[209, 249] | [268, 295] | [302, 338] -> -0.023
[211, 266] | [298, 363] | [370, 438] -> -0.010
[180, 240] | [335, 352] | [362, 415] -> 0.069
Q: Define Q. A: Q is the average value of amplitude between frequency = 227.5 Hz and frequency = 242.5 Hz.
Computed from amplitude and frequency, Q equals 2.28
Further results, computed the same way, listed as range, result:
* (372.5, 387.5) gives 2.22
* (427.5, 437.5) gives 2.33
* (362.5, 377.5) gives 2.23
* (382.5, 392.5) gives 2.26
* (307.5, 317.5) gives 2.42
